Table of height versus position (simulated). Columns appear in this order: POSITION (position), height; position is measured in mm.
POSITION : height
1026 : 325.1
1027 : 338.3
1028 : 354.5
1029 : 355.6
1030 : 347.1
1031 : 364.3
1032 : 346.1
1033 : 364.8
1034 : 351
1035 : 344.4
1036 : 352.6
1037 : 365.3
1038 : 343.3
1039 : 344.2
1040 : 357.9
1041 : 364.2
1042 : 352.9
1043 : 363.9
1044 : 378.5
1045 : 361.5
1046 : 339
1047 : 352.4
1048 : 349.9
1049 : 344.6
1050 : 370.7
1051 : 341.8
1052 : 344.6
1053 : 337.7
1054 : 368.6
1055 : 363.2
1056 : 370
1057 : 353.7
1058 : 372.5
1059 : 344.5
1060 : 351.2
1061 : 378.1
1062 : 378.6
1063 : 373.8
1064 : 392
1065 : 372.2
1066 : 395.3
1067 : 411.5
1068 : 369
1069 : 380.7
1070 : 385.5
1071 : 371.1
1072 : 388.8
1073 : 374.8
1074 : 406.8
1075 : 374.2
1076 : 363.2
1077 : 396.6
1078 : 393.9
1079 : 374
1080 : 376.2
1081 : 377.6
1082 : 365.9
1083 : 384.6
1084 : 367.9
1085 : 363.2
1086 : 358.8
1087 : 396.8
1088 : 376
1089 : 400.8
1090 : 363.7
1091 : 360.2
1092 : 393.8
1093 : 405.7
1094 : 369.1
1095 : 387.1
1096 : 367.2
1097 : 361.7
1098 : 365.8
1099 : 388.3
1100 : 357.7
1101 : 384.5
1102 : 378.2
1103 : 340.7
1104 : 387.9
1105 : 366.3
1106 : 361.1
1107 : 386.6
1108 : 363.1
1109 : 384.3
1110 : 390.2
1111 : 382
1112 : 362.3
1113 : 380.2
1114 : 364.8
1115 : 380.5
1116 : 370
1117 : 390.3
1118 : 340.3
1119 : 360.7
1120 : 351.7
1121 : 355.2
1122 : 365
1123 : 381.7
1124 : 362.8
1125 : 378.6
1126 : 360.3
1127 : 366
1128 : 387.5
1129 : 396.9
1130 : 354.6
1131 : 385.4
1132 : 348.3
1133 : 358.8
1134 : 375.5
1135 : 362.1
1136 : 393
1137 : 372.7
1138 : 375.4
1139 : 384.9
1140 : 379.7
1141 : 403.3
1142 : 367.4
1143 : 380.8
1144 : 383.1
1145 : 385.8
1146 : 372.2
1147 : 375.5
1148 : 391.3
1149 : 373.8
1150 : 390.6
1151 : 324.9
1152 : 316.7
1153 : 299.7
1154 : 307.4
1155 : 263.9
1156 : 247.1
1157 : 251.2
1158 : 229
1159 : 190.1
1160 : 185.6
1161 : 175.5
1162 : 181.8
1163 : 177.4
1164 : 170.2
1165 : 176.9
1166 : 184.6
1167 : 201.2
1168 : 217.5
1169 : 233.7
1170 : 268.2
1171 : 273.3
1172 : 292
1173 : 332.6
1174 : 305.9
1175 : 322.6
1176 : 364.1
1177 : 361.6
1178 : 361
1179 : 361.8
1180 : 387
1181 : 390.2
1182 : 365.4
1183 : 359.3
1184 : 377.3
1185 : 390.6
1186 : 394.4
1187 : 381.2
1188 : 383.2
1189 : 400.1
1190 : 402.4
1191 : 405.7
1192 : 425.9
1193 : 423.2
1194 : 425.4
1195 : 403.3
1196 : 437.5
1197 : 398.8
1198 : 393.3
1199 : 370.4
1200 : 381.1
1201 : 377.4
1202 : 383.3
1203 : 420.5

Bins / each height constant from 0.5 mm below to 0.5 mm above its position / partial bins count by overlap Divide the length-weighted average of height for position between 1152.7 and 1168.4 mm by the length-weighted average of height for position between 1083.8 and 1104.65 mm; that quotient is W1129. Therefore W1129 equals 0.6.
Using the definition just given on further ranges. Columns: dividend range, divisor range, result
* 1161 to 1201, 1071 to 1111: 0.89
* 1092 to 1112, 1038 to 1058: 1.05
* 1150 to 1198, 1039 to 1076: 0.86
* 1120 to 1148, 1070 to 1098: 0.99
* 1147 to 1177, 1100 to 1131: 0.72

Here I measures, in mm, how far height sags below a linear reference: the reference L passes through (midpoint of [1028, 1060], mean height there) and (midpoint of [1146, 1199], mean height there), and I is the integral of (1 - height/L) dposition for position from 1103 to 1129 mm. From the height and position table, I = -2.7 mm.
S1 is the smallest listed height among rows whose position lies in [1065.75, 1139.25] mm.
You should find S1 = 340.3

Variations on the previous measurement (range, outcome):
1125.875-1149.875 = 348.3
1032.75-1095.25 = 337.7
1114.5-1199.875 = 170.2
